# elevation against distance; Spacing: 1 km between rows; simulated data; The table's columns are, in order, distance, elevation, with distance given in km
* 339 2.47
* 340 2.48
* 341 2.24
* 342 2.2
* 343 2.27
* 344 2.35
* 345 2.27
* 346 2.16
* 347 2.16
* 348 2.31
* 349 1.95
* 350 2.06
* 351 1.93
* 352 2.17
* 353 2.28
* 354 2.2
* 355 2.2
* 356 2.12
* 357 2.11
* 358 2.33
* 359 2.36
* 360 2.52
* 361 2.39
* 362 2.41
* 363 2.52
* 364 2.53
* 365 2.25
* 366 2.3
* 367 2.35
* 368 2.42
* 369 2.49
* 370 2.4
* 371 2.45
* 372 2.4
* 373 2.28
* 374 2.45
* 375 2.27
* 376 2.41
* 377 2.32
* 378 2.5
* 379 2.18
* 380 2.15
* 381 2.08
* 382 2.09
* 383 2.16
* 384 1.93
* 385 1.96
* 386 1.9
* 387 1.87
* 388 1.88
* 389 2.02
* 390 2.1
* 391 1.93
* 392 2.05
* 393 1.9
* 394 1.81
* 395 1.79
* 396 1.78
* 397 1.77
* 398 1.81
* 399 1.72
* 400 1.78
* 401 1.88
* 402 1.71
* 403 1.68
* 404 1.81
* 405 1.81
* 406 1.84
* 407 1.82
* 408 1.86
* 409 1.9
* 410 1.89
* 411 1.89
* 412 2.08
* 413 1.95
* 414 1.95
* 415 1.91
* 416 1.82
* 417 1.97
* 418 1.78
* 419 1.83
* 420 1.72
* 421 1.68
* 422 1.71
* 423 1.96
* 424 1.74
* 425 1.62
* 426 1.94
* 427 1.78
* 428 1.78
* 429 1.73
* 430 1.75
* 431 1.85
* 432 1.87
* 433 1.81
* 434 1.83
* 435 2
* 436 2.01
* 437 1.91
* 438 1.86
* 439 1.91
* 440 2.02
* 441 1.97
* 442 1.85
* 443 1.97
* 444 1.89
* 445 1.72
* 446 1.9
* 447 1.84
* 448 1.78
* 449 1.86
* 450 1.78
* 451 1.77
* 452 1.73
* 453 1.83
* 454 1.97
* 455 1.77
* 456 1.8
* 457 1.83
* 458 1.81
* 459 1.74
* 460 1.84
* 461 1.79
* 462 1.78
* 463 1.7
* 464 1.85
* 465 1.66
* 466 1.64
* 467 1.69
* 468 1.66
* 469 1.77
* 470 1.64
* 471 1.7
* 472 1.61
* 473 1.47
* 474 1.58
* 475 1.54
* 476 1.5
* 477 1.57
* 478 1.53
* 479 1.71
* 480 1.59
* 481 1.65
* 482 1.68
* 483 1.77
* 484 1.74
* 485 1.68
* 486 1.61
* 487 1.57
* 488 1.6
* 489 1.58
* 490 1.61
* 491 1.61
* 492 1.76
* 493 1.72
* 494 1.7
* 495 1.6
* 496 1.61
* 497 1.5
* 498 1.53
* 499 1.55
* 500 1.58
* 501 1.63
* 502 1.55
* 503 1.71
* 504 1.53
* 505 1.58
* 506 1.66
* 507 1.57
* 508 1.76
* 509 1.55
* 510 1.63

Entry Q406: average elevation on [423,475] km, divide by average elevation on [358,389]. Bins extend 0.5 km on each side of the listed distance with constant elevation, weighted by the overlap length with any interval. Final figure 0.79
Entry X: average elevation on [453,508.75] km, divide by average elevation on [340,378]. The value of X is 0.72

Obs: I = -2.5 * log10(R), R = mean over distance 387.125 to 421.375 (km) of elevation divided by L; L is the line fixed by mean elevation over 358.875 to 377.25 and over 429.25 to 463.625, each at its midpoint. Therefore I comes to 0.15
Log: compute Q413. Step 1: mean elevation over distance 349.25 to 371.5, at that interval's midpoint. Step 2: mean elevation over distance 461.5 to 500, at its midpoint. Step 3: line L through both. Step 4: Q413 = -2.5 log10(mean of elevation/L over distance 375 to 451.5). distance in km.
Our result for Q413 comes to 0.06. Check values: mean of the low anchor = 2.3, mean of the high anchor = 1.64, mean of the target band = 1.9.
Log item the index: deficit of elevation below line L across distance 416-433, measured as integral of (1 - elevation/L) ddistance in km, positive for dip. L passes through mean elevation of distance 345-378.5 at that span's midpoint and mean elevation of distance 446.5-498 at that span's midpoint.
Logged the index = 1.4 km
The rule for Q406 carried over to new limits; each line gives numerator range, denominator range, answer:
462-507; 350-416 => 0.78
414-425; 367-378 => 0.76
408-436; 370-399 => 0.89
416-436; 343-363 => 0.81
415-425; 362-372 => 0.75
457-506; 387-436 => 0.89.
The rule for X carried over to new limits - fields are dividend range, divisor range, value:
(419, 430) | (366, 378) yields 0.74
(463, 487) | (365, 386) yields 0.72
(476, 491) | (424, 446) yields 0.88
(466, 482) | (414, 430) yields 0.90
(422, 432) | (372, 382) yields 0.78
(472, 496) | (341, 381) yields 0.71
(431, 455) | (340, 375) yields 0.82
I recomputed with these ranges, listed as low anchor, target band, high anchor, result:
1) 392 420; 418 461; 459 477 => -0.05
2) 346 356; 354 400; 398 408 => -0.10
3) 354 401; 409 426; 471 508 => 0.07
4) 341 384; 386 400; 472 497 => 0.13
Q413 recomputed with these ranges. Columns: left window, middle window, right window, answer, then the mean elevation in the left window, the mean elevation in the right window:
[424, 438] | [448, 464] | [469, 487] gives -0.05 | 1.83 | 1.62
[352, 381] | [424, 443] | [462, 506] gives 0.04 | 2.33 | 1.63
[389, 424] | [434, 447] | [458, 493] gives -0.09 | 1.85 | 1.66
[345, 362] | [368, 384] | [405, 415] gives -0.10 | 2.21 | 1.9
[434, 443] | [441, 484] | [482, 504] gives 0.04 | 1.94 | 1.63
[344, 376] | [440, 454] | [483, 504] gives 0.00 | 2.29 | 1.62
